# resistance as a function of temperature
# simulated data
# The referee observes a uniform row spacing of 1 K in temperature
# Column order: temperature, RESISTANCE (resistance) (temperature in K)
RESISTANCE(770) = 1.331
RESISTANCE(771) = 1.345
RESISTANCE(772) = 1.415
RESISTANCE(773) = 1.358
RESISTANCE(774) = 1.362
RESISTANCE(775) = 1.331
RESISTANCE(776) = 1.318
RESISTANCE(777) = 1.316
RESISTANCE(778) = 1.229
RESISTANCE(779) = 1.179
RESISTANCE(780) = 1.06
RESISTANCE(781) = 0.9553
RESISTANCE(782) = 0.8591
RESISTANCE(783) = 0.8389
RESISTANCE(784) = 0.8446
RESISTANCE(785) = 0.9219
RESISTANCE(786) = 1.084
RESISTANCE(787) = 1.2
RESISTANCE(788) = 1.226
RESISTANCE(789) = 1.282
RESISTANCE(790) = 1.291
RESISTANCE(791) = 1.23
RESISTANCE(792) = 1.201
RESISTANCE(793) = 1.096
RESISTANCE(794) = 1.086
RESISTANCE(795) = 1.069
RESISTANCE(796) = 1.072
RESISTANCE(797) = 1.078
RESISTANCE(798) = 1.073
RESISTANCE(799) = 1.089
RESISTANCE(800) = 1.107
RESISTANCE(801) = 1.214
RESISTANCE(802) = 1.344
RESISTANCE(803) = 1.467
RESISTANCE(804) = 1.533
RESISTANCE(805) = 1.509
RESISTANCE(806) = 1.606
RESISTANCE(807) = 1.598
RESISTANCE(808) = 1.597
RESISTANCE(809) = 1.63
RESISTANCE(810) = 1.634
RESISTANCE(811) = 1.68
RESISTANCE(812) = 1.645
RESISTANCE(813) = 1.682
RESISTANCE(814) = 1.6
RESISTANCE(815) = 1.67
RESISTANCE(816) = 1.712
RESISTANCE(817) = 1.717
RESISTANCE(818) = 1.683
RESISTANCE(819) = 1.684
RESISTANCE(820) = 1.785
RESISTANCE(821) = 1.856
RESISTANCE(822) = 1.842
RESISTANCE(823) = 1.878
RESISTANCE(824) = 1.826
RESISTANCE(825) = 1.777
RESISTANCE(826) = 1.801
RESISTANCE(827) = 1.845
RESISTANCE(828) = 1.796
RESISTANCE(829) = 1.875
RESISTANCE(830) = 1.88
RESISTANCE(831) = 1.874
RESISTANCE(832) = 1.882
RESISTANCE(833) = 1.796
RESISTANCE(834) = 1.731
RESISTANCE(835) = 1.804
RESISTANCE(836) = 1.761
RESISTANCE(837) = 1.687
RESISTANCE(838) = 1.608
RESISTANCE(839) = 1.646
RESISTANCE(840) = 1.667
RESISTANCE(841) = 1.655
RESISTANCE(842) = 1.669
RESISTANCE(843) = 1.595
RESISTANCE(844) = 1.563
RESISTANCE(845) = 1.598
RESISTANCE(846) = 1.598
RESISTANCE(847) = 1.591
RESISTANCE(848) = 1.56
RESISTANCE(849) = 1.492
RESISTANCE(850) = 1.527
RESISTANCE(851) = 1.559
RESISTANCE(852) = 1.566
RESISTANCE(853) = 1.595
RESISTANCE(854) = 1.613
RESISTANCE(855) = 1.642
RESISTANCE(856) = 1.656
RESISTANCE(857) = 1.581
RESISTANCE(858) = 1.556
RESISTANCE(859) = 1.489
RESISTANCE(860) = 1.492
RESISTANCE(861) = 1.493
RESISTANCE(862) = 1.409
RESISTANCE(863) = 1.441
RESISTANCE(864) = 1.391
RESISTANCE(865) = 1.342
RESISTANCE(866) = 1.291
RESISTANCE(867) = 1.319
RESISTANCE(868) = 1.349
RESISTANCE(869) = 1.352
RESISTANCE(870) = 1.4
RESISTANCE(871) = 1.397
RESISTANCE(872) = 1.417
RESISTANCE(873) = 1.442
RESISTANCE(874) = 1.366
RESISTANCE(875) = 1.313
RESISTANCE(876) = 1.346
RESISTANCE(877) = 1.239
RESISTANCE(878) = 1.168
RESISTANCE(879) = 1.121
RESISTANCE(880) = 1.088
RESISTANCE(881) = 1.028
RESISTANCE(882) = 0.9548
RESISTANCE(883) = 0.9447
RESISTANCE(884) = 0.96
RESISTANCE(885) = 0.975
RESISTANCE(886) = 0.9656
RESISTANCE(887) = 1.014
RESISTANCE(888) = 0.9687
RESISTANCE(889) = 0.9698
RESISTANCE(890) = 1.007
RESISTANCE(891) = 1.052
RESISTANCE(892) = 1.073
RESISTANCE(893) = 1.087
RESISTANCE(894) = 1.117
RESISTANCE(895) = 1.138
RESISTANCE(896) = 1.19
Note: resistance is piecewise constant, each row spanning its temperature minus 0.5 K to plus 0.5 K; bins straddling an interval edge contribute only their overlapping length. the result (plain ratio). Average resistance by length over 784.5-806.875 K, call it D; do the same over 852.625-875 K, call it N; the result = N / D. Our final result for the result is 1.19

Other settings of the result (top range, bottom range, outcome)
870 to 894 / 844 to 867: 0.75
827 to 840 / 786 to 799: 1.54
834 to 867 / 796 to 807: 1.20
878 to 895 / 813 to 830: 0.58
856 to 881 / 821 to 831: 0.74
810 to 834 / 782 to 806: 1.51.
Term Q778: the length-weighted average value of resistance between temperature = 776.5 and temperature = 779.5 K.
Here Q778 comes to 1.24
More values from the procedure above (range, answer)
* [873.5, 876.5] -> 1.34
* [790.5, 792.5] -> 1.22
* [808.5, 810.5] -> 1.63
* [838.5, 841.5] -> 1.66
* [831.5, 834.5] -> 1.8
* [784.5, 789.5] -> 1.14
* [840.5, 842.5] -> 1.66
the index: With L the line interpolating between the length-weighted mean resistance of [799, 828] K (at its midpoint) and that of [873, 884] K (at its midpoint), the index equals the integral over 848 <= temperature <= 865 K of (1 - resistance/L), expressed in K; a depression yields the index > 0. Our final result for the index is -2.6 K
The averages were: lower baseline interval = 1.63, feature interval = 1.53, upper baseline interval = 1.16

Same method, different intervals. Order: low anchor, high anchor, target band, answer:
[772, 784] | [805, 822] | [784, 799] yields 2.5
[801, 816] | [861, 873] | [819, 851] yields -5.0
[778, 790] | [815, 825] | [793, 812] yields 1.1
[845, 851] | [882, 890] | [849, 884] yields -2.8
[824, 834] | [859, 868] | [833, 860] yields -0.1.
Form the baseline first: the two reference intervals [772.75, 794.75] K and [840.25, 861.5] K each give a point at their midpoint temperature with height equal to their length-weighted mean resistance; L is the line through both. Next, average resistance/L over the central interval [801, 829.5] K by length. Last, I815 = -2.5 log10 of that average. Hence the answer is -0.24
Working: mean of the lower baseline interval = 1.15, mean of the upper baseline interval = 1.58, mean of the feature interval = 1.68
